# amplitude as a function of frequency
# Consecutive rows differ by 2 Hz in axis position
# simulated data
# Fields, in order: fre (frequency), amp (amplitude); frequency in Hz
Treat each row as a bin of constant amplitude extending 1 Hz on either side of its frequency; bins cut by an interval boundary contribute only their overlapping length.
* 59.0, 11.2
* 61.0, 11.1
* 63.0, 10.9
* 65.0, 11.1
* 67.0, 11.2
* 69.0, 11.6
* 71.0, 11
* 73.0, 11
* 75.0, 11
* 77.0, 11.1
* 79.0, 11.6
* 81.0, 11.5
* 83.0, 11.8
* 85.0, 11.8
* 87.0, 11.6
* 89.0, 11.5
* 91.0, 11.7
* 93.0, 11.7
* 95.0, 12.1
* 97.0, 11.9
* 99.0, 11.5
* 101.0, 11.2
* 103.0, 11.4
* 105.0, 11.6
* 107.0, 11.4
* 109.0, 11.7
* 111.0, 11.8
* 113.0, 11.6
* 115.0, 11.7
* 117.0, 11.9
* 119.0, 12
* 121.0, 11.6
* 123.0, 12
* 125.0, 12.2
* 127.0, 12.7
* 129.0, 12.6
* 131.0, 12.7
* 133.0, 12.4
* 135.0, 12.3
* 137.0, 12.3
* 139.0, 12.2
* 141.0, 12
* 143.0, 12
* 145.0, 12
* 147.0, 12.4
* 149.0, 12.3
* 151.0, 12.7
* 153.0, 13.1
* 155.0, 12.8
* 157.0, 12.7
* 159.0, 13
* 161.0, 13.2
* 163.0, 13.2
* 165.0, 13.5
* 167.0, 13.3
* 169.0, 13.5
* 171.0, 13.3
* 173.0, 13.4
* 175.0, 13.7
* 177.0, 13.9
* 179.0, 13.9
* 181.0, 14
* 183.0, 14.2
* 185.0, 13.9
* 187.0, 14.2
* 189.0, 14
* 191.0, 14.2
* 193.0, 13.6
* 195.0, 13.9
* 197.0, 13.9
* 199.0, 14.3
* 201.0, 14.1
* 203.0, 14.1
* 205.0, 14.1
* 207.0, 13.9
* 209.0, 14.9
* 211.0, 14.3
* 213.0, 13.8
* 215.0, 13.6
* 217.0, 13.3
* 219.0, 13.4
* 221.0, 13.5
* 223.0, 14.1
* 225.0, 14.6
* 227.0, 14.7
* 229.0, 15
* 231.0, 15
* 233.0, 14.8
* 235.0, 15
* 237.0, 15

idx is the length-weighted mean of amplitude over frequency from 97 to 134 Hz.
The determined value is 11.9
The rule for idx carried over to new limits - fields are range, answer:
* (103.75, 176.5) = 12.5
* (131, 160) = 12.5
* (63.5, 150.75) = 11.8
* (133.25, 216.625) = 13.4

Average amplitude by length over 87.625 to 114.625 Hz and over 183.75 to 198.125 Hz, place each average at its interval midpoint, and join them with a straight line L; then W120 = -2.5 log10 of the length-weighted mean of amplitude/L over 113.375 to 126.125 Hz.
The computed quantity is 0.02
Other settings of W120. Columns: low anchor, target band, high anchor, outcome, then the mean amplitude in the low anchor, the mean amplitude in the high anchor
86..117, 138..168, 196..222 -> 0.00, 11.6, 13.9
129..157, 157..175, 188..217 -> -0.02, 12.4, 14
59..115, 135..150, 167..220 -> 0.05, 11.5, 13.9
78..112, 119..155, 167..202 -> 0.03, 11.6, 13.9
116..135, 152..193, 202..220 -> -0.03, 12.2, 13.9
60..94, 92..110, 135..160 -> 0.01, 11.4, 12.5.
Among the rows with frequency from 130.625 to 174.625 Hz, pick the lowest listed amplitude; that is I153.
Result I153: 12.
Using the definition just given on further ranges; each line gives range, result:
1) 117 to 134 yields 11.6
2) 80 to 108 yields 11.2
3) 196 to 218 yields 13.3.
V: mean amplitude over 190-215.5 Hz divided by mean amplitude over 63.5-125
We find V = 1.2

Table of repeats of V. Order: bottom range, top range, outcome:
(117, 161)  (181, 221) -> 1.13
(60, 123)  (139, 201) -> 1.16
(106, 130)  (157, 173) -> 1.11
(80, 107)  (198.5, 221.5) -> 1.20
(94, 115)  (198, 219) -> 1.21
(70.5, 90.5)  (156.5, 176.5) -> 1.17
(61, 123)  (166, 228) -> 1.21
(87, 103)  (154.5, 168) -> 1.13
